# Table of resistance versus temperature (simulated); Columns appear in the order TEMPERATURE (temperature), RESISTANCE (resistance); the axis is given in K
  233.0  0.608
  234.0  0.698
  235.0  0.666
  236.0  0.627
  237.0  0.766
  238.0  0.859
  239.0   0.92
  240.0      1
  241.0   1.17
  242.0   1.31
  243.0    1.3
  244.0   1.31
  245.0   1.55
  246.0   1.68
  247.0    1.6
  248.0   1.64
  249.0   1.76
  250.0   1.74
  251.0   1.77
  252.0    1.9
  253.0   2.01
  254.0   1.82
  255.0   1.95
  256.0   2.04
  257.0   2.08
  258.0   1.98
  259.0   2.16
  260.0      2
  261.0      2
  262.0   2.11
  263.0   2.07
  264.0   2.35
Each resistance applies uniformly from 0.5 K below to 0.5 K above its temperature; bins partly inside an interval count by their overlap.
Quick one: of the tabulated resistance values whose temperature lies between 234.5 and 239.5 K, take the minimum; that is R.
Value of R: 0.627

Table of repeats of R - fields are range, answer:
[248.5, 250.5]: 1.74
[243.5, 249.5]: 1.31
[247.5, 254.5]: 1.64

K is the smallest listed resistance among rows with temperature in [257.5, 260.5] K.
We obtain 1.98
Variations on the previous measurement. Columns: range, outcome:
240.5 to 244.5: 1.17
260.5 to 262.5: 2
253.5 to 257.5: 1.82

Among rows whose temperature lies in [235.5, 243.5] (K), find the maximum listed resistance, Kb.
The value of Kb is 1.31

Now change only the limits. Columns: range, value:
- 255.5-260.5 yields 2.16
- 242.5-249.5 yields 1.76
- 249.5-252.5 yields 1.9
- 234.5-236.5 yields 0.666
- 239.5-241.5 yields 1.17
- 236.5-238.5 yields 0.859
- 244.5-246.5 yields 1.68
